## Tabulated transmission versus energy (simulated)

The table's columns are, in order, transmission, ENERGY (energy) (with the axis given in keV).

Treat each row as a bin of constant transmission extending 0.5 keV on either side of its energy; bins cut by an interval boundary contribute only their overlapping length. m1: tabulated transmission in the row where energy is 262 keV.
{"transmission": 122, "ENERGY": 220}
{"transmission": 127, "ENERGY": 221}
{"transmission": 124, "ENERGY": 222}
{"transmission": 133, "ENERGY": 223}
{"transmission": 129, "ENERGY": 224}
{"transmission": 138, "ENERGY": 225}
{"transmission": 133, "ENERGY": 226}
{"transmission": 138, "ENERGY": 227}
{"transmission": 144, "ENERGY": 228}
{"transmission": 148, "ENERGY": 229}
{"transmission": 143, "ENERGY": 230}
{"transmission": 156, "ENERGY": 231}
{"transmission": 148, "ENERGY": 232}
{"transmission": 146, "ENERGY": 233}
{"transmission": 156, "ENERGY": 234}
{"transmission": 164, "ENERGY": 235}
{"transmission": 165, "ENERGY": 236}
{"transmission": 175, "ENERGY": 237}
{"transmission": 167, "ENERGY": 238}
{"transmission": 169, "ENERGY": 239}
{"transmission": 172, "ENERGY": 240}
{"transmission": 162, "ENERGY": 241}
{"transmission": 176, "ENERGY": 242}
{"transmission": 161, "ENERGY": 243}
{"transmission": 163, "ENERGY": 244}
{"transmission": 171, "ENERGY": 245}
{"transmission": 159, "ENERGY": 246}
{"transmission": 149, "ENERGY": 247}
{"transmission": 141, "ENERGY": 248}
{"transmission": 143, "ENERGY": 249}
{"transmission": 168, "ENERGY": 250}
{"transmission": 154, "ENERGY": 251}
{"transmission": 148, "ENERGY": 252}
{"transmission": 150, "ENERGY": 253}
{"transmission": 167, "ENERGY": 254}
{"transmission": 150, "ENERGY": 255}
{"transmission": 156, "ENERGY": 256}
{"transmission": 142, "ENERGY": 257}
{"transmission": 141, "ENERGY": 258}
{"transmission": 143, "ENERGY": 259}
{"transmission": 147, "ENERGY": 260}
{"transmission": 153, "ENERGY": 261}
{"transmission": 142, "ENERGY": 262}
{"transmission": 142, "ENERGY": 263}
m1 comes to 142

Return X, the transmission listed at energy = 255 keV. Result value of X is 150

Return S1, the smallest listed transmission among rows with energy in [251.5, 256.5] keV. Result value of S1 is 148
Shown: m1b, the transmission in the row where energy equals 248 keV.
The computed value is 141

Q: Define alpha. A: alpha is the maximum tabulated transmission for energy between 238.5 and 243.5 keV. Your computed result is 176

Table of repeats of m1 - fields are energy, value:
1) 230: 143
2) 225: 138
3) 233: 146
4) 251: 154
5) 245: 171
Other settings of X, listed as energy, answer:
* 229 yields 148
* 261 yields 153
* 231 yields 156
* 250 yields 168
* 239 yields 169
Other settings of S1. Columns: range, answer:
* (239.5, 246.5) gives 159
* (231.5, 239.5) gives 146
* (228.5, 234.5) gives 143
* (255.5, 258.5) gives 141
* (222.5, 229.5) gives 129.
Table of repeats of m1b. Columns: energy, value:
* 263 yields 142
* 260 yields 147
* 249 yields 143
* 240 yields 172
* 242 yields 176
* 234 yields 156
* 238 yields 167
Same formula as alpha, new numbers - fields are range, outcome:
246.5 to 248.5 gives 149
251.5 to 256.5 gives 167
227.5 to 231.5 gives 156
